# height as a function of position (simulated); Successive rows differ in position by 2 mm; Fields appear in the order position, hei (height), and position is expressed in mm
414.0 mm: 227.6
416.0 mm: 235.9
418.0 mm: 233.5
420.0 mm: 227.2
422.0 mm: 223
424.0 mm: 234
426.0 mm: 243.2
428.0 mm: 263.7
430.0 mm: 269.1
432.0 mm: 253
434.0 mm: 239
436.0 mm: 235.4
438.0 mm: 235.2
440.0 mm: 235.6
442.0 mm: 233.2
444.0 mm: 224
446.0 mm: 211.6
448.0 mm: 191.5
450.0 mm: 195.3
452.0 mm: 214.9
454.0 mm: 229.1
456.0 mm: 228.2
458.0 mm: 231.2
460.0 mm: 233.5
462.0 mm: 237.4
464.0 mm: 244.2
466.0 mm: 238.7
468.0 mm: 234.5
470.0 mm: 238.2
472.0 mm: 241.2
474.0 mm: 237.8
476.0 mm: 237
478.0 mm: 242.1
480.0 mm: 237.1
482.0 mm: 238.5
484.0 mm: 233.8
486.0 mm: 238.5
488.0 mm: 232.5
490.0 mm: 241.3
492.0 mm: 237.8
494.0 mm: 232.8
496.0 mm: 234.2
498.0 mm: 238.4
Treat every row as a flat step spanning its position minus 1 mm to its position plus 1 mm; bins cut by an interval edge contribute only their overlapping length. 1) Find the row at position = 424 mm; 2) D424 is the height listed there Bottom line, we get 234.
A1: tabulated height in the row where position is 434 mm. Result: 239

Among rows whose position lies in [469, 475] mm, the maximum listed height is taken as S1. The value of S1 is 241.2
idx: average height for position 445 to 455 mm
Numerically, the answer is 208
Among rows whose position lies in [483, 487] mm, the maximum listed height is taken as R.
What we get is 238.5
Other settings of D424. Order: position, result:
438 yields 235.2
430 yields 269.1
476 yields 237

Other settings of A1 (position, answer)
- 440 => 235.6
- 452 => 214.9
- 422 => 223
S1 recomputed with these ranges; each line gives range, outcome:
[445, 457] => 229.1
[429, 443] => 269.1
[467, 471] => 238.2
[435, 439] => 235.4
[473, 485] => 242.1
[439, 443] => 235.6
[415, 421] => 235.9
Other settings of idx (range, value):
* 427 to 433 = 262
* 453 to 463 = 232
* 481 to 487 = 237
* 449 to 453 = 205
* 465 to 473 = 238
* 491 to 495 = 235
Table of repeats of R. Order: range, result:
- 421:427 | 243.2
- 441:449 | 233.2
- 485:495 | 241.3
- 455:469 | 244.2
